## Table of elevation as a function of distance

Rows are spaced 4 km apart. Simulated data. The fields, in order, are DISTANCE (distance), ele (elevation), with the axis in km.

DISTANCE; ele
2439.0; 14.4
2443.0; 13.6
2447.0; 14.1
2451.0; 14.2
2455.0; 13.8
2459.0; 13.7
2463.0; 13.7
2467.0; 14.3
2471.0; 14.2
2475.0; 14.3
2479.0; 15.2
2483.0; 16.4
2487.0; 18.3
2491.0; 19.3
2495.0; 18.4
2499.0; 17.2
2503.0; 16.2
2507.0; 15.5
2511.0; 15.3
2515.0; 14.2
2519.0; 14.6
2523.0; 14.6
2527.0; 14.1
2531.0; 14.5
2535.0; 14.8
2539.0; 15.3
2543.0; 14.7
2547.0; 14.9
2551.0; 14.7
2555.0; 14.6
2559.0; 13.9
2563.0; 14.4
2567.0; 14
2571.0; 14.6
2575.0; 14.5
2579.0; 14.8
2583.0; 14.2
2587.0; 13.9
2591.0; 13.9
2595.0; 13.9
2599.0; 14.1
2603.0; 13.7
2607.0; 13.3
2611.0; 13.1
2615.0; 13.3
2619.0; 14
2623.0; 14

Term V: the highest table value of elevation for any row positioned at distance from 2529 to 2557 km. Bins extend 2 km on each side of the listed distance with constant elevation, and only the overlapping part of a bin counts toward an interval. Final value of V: 15.3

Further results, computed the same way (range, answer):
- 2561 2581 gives 14.8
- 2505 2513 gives 15.5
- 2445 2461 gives 14.2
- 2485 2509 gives 19.3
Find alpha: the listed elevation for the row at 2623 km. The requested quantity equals 14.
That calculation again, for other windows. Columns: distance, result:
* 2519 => 14.6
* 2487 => 18.3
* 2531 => 14.5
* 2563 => 14.4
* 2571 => 14.6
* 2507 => 15.5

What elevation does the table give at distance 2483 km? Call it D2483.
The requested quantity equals 16.4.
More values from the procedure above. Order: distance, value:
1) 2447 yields 14.1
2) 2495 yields 18.4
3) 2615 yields 13.3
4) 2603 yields 13.7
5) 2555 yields 14.6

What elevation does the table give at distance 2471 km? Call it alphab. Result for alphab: 14.2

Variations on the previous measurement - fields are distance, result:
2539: 15.3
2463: 13.7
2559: 13.9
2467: 14.3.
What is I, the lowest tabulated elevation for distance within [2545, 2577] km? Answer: 13.9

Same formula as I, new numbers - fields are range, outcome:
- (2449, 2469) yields 13.7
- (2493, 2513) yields 15.3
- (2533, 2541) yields 14.8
